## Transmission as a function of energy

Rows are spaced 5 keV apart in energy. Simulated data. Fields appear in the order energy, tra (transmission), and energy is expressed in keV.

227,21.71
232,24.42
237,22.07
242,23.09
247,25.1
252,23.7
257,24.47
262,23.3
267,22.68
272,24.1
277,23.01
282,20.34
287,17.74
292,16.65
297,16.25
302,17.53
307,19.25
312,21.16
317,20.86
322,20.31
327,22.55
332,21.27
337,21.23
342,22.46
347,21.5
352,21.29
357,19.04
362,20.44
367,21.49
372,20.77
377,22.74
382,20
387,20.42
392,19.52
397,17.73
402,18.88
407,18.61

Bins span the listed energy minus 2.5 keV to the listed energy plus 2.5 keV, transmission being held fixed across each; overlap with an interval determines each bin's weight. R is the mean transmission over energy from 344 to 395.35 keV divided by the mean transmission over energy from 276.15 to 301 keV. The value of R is 1.12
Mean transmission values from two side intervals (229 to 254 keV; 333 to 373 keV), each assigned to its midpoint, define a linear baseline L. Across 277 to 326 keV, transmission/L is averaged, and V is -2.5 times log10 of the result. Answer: 0.16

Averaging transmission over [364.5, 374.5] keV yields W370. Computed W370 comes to 21.1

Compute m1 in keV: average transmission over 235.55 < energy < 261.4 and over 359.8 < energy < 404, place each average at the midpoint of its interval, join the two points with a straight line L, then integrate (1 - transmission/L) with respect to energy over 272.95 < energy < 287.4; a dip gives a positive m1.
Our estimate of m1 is 1.1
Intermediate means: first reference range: 23.7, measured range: 21.1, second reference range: 20.2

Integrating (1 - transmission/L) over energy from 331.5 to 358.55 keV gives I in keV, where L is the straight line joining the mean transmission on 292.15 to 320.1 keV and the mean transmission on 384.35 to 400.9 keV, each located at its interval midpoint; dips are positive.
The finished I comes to -3.1 keV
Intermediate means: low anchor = 18.8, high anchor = 19.2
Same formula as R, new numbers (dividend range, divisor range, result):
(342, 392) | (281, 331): 1.08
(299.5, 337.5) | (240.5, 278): 0.86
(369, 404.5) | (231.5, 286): 0.87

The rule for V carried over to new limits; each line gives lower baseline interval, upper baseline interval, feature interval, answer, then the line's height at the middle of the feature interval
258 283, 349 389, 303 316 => 0.11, 22.1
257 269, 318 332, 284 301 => 0.30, 22.4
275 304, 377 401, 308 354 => -0.12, 19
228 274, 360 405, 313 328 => 0.04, 21.8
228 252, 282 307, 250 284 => -0.13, 20.6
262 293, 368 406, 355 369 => 0.00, 20.3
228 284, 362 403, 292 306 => 0.29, 22.3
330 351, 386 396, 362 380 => -0.06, 20.4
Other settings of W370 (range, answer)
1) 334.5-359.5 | 21.1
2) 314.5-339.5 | 21.2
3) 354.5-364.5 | 19.7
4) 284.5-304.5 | 17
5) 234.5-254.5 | 23.5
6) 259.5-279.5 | 23.3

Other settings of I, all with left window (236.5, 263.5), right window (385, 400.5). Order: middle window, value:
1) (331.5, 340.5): -0.17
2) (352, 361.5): 0.18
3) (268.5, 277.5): -0.22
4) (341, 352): -0.59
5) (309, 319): 0.35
